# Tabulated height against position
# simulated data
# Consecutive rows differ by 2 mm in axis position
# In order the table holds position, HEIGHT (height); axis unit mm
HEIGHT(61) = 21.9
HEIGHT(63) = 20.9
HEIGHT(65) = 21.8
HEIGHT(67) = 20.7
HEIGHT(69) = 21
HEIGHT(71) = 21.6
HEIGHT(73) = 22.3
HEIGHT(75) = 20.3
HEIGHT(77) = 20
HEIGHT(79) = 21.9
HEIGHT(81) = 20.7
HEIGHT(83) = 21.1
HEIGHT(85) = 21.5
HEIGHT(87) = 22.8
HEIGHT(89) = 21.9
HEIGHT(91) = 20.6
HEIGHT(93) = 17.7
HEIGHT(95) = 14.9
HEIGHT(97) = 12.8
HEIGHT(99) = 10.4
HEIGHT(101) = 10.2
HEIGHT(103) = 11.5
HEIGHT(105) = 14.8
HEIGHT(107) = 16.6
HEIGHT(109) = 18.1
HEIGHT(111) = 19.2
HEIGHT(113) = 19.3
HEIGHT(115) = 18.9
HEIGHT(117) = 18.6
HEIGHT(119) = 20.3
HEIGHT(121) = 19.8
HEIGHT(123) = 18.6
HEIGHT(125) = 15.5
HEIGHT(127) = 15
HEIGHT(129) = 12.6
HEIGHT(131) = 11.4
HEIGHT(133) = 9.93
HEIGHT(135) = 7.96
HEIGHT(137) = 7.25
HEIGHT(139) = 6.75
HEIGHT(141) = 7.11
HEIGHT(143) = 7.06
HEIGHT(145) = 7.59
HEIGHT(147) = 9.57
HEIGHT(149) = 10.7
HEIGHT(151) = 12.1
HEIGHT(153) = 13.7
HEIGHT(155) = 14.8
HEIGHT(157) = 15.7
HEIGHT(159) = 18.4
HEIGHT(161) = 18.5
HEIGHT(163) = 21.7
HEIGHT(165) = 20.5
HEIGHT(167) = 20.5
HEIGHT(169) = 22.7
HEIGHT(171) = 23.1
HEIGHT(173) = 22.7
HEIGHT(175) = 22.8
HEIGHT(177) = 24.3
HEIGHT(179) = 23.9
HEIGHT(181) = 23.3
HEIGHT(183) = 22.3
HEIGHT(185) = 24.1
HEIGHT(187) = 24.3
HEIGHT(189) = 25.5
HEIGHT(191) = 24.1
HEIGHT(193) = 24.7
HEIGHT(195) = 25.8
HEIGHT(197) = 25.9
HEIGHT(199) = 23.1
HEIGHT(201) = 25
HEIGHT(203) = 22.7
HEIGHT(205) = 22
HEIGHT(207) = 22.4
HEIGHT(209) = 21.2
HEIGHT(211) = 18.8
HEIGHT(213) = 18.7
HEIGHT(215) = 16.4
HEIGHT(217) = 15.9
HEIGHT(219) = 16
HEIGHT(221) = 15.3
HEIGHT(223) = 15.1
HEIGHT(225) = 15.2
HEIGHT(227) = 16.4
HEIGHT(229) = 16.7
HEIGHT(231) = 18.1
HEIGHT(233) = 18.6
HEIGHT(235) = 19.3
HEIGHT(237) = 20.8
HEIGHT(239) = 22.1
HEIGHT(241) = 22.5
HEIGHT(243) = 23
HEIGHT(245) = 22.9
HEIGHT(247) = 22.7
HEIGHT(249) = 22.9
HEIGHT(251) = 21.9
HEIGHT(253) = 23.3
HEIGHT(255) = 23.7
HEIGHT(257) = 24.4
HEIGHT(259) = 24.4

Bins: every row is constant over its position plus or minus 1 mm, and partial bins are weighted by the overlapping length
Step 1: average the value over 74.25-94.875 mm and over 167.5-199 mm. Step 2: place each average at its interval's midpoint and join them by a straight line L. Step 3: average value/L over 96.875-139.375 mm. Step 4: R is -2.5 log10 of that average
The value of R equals 0.44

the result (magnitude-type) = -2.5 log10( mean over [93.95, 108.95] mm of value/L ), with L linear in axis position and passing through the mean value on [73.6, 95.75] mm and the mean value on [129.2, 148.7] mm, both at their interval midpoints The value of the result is 0.235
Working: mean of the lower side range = 20.4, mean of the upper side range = 8.55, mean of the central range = 13.4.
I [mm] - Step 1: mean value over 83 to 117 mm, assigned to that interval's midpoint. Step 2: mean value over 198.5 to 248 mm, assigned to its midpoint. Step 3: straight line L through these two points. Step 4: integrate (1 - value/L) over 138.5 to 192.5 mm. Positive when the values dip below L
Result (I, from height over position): 0.9 mm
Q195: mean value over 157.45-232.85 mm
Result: 21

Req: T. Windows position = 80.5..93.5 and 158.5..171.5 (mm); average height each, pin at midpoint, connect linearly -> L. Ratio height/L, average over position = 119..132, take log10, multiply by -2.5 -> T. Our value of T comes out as 0.30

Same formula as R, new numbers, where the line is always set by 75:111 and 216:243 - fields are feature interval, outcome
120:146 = 0.49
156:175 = -0.15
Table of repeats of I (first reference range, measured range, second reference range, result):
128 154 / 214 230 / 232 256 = 2.84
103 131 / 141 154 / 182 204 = 6.59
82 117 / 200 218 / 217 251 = -1.45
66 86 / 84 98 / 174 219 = 1.57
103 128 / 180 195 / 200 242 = -4.51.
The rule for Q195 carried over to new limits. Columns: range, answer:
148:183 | 19.5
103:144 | 14.2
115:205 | 18.1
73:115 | 17.9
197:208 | 23.3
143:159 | 12.1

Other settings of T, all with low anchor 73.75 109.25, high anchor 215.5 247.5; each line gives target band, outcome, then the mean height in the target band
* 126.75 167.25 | 0.392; 12.6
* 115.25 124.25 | -0.076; 19.2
